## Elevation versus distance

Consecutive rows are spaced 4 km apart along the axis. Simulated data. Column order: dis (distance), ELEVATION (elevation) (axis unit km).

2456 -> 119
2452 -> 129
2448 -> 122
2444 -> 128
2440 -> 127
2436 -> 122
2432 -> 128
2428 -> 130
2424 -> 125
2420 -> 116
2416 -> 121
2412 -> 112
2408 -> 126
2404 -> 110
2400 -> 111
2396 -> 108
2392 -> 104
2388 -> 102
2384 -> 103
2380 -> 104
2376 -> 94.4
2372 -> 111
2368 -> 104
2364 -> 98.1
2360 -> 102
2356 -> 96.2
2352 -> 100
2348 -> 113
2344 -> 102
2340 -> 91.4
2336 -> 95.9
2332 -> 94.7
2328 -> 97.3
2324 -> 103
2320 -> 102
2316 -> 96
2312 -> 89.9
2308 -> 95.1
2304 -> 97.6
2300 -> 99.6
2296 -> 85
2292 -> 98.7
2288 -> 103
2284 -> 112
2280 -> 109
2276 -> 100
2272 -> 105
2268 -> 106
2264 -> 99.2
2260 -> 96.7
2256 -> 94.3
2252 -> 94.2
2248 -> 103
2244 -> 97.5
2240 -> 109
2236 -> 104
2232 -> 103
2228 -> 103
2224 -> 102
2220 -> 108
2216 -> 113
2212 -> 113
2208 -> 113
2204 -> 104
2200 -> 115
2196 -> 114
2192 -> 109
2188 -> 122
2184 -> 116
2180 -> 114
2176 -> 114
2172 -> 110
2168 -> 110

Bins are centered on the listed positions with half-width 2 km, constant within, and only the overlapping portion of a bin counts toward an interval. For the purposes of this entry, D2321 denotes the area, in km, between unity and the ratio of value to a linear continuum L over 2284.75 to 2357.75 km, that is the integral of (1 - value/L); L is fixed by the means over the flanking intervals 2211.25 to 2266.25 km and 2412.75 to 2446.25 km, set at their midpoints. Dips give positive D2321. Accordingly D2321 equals 9.0 km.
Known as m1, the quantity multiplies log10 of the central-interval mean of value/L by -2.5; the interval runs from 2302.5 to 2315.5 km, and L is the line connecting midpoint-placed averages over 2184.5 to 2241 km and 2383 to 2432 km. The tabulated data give 0.19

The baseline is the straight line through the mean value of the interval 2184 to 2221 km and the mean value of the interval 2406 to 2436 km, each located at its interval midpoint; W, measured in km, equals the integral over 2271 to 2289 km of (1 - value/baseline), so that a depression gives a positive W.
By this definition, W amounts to 1.6 km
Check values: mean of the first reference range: 113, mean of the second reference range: 123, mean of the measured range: 106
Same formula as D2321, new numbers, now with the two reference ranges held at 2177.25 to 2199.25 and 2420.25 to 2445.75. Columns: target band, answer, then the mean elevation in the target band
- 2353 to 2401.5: 8.0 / 103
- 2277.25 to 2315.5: 6.7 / 98.8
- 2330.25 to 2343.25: 2.9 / 94.8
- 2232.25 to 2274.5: 6.1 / 101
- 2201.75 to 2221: 0.9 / 110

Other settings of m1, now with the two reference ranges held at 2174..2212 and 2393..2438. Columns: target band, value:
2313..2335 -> 0.19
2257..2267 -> 0.17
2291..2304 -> 0.22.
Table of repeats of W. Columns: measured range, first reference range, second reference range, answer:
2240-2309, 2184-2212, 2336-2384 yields 4.8 km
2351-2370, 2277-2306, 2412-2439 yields 2.0 km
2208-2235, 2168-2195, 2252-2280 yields 0.0 km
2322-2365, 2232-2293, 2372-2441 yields 3.7 km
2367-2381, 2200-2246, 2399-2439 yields 1.7 km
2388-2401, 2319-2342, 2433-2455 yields 0.8 km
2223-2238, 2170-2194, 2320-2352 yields 0.9 km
